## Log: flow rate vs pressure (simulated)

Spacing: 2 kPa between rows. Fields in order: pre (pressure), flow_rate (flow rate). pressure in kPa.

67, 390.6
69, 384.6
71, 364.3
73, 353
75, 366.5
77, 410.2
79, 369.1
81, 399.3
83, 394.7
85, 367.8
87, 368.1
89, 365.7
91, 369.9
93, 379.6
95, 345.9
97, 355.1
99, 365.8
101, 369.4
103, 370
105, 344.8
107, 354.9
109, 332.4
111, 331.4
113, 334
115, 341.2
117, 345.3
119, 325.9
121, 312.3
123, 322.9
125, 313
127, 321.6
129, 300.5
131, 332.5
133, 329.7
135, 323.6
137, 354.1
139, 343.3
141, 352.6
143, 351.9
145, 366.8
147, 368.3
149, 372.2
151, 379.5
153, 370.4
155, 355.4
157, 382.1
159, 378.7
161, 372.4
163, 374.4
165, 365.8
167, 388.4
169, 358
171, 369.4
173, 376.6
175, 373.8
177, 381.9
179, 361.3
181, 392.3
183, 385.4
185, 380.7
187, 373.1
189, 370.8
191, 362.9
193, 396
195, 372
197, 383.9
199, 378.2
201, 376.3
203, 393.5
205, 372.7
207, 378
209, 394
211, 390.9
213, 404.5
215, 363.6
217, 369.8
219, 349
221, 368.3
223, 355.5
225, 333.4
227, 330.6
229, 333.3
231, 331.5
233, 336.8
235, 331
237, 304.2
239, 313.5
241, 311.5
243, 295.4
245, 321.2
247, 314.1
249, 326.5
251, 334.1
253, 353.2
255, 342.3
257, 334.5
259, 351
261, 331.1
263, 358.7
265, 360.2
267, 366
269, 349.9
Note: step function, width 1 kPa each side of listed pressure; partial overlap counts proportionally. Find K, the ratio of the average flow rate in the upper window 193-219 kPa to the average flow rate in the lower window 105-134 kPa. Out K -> 1.16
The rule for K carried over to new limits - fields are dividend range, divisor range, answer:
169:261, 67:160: 1.00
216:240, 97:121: 0.98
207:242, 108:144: 1.05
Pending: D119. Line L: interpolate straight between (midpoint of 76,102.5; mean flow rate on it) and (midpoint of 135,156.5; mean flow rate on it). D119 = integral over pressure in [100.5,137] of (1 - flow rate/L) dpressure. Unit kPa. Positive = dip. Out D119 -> 3.29 kPa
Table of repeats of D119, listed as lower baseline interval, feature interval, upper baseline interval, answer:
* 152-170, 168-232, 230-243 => -4.85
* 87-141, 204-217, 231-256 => -2.14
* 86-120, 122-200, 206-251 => -3.16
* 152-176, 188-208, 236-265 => -1.31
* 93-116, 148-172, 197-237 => -1.08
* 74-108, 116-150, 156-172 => 3.18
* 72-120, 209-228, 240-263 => -1.58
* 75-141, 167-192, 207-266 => -2.02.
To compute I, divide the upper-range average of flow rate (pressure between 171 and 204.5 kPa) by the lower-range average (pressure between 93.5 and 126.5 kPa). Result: 1.11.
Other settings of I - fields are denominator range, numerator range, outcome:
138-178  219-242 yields 0.90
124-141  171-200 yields 1.15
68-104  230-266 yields 0.89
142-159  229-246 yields 0.86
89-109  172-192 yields 1.04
